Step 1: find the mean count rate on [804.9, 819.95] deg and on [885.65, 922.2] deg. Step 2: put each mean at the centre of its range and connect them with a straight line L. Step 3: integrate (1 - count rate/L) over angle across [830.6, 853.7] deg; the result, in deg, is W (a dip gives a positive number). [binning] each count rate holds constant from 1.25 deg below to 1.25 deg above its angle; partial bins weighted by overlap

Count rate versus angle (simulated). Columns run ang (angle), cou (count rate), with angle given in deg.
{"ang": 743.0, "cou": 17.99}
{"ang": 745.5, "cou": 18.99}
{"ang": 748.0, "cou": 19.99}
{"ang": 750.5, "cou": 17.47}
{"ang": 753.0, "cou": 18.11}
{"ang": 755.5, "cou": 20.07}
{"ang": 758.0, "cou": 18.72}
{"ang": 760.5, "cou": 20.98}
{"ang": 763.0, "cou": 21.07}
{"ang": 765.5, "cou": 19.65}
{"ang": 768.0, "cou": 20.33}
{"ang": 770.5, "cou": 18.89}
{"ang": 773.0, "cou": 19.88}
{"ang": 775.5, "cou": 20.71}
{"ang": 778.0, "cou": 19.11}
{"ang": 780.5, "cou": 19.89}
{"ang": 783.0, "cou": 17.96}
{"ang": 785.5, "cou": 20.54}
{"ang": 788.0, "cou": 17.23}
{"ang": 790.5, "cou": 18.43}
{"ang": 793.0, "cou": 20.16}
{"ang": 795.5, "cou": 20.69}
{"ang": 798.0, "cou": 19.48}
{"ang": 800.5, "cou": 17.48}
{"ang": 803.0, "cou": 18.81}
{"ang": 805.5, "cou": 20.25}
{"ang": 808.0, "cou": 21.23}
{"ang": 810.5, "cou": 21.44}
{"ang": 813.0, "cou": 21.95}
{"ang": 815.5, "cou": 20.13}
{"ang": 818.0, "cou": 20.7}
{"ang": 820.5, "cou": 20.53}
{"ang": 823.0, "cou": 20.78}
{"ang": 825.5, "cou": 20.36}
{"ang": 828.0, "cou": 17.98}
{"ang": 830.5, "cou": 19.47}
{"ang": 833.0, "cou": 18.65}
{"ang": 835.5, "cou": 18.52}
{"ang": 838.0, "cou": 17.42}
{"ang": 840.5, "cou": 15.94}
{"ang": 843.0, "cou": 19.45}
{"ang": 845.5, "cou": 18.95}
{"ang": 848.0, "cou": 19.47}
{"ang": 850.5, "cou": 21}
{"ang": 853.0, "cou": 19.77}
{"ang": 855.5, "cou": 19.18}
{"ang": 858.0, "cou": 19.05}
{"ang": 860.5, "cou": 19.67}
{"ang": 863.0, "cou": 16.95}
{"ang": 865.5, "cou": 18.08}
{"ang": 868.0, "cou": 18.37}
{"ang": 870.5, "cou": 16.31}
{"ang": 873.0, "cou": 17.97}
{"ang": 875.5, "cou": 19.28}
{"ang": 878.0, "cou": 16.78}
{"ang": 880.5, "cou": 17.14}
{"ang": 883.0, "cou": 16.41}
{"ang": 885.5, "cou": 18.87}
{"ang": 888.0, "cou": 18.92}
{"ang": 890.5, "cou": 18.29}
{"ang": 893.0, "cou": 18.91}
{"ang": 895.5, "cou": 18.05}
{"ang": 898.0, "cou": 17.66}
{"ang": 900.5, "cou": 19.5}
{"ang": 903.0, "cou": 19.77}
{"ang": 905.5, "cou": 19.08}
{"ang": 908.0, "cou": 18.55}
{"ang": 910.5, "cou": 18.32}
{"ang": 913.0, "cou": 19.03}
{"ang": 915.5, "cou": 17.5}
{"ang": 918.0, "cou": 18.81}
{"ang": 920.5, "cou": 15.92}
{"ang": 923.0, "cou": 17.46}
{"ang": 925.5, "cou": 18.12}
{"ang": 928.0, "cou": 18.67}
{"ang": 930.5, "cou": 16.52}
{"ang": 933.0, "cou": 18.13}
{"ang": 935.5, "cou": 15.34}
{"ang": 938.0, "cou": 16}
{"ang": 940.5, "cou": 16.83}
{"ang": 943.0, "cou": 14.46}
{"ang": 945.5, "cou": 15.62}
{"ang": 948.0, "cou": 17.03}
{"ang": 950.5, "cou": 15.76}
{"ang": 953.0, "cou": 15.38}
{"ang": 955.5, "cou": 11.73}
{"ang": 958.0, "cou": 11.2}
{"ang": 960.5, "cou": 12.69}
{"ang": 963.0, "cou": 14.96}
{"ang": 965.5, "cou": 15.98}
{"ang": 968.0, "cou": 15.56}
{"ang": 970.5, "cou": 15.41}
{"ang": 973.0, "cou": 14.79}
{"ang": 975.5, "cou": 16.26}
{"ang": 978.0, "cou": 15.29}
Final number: 1.5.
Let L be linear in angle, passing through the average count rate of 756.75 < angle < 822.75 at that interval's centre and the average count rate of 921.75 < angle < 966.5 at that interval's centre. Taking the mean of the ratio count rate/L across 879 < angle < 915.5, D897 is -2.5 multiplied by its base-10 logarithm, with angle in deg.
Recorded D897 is -0.09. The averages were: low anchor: 19.9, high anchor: 15.7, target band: 18.4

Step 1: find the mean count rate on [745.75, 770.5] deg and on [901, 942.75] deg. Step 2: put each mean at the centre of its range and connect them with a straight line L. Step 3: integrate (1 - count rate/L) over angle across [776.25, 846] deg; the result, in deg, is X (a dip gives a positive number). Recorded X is -1.77 deg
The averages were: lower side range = 19.5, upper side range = 17.7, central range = 19.4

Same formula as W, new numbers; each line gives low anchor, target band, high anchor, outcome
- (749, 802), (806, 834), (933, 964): -3.2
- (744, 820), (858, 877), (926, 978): -0.6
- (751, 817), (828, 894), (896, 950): 0.3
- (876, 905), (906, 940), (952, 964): -3.9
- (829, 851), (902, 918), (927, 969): -2.1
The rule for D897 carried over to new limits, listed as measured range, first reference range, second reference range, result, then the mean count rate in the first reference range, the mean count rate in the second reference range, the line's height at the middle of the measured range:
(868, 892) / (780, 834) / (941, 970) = -0.04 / 19.7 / 14.7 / 17.2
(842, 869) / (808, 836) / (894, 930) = 0.02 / 20.1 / 18.3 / 19.4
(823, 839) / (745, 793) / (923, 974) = -0.05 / 19.4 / 15.6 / 18.1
